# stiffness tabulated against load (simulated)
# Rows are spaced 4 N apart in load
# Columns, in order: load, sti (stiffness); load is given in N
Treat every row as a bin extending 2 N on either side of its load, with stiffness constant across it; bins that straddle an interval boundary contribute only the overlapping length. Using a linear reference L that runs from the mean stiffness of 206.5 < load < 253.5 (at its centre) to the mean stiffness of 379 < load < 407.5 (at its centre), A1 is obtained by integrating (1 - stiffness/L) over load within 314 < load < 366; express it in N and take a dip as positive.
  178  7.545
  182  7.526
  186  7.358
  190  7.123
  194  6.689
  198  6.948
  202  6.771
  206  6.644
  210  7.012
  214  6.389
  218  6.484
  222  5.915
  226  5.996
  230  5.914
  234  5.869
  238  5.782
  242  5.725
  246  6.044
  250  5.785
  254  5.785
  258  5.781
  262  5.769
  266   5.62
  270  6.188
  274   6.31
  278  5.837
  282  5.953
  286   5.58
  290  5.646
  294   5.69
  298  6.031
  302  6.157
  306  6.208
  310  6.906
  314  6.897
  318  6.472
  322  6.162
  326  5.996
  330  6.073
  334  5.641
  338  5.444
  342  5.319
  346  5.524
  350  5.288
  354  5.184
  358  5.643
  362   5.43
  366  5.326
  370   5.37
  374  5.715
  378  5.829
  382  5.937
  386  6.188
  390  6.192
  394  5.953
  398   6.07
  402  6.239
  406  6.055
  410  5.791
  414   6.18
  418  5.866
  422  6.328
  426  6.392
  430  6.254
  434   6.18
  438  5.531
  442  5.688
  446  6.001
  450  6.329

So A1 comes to 3.2 N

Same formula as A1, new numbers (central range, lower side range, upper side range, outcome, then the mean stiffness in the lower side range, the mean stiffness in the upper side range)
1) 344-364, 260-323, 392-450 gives 2.2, 6.09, 6.05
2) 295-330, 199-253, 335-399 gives -2.8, 6.19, 5.64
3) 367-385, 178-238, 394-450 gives 1.3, 6.62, 6.05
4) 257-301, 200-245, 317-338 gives 1.7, 6.22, 5.99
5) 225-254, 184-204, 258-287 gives 2.2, 6.98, 5.9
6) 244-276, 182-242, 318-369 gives 1.4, 6.5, 5.62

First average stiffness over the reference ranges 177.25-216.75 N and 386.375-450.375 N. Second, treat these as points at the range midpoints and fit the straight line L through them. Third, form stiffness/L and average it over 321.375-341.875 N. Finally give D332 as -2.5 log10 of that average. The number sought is 0.11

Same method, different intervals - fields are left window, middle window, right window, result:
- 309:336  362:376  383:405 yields 0.13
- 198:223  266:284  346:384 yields 0.02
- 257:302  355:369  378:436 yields 0.11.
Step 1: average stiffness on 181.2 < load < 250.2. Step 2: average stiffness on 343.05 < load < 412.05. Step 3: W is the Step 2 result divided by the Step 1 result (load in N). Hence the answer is 0.9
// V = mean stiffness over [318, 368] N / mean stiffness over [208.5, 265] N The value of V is 0.94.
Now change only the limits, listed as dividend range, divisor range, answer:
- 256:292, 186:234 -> 0.89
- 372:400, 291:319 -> 0.95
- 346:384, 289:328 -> 0.89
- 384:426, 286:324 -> 0.98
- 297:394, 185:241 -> 0.91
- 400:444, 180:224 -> 0.89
